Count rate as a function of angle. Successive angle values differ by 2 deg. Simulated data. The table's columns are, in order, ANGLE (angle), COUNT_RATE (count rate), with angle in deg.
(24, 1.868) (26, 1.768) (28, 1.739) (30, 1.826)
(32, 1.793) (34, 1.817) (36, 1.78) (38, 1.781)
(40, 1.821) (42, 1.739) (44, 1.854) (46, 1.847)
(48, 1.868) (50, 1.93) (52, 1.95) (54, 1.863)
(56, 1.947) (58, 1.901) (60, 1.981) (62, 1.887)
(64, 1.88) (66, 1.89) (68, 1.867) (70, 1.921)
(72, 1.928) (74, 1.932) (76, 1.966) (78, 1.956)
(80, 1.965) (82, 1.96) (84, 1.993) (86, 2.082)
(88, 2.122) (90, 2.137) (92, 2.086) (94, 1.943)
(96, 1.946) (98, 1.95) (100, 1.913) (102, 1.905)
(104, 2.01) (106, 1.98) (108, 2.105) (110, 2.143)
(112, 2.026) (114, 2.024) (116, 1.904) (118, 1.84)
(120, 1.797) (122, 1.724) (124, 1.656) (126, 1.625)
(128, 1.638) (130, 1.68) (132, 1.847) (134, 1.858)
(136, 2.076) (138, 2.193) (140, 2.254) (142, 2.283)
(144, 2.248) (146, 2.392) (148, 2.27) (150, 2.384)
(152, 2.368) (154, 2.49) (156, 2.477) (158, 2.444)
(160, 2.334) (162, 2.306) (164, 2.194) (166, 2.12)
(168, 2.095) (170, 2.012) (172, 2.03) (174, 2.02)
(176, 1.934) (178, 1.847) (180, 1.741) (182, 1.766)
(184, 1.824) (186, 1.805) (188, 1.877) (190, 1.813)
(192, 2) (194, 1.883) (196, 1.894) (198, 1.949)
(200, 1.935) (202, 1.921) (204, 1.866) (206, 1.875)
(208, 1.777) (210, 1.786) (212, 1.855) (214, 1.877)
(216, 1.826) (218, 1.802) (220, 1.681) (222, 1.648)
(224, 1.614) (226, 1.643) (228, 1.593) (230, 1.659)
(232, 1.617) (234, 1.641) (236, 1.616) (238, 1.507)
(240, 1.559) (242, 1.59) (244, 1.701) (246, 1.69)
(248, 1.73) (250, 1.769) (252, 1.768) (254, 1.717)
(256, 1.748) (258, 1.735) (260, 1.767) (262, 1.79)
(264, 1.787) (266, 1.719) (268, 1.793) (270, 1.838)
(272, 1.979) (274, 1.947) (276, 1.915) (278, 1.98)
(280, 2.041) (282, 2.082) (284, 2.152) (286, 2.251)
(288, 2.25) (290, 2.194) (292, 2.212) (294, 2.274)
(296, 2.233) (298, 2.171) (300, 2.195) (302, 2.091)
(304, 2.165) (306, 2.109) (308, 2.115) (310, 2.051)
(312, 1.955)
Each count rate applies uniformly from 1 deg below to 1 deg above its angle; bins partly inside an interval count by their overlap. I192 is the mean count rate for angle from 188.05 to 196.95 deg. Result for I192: 1.9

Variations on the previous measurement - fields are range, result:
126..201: 2.06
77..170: 2.06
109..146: 1.95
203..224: 1.79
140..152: 2.31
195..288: 1.8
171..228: 1.83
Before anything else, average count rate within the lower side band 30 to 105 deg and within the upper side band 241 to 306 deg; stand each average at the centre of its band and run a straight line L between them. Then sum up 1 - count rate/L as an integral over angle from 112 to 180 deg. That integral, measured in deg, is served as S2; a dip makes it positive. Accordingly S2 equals -4.74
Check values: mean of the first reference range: 1.92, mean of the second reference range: 1.95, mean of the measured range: 2.07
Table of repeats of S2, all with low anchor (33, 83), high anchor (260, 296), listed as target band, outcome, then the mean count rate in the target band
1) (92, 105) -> -0.3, 1.96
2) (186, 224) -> 2.5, 1.84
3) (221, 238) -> 3.1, 1.62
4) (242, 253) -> 1.5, 1.72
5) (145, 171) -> -4.7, 2.3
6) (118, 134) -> 1.7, 1.73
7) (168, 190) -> 0.7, 1.89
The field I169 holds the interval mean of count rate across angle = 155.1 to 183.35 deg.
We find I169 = 2.09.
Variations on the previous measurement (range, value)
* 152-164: 2.39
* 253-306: 2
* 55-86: 1.94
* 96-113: 2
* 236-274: 1.74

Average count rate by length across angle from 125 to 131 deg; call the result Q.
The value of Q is 1.65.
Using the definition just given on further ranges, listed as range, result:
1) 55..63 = 1.93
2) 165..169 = 2.11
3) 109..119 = 1.99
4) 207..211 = 1.78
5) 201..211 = 1.84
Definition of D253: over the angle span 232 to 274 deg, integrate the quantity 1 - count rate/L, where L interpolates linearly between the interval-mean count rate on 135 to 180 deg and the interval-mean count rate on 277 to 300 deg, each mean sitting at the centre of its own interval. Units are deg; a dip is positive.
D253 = 8.74 deg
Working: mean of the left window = 2.21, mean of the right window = 2.17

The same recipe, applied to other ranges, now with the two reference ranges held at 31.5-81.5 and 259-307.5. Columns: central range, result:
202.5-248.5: 6.79 deg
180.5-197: 1.01 deg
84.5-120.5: -1.55 deg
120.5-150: -0.81 deg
